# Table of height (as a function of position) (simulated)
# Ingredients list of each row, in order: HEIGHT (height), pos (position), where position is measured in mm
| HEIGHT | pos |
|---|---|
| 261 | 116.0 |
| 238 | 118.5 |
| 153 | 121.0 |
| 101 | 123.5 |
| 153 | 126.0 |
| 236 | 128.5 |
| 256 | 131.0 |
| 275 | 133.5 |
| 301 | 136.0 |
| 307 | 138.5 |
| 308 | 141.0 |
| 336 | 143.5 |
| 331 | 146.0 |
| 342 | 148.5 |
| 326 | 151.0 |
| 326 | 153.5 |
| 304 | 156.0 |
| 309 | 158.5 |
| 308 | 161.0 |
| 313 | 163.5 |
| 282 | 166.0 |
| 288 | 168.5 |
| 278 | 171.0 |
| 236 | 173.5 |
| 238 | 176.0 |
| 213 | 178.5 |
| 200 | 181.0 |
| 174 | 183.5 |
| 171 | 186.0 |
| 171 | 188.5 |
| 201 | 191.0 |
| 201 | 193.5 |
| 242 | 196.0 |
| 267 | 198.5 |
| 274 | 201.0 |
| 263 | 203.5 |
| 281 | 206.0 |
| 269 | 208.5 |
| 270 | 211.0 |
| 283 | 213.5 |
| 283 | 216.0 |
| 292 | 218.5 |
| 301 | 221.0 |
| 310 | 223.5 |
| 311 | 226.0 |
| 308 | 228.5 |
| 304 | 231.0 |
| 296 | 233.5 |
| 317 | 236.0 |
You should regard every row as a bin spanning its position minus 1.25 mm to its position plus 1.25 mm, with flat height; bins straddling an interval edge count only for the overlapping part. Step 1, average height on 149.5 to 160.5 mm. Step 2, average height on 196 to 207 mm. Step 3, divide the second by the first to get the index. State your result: 0.85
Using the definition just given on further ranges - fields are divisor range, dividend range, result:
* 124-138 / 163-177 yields 1.13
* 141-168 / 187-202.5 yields 0.71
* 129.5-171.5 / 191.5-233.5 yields 0.91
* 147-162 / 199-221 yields 0.87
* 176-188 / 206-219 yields 1.44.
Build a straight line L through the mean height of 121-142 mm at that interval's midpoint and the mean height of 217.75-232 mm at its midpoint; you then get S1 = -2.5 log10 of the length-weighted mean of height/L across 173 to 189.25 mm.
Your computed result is 0.336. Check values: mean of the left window 236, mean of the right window 305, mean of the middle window 200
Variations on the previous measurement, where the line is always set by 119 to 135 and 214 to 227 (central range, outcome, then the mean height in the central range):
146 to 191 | -0.104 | 264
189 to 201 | 0.186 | 229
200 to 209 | 0.037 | 272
